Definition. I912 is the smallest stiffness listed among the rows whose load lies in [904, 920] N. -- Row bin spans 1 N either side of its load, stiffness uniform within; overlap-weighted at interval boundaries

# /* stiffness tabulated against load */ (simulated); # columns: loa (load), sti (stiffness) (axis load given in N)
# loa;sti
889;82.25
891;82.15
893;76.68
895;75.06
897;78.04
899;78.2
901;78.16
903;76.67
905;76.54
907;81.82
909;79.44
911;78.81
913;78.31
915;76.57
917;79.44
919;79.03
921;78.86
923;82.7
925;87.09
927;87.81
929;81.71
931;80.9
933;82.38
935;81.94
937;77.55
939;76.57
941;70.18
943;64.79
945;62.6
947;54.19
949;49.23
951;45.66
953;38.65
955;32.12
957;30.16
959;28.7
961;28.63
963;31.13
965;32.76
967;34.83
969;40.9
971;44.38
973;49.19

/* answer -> 76.54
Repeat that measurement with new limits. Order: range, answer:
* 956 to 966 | 28.63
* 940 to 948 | 54.19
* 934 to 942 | 70.18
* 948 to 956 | 32.12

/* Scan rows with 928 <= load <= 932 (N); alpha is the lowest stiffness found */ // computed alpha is 80.9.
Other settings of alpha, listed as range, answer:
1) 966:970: 34.83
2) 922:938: 77.55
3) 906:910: 79.44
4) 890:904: 75.06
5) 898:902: 78.16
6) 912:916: 76.57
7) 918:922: 78.86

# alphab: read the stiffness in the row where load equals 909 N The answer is 79.44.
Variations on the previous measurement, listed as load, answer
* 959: 28.7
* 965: 32.76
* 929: 81.71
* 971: 44.38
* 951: 45.66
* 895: 75.06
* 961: 28.63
